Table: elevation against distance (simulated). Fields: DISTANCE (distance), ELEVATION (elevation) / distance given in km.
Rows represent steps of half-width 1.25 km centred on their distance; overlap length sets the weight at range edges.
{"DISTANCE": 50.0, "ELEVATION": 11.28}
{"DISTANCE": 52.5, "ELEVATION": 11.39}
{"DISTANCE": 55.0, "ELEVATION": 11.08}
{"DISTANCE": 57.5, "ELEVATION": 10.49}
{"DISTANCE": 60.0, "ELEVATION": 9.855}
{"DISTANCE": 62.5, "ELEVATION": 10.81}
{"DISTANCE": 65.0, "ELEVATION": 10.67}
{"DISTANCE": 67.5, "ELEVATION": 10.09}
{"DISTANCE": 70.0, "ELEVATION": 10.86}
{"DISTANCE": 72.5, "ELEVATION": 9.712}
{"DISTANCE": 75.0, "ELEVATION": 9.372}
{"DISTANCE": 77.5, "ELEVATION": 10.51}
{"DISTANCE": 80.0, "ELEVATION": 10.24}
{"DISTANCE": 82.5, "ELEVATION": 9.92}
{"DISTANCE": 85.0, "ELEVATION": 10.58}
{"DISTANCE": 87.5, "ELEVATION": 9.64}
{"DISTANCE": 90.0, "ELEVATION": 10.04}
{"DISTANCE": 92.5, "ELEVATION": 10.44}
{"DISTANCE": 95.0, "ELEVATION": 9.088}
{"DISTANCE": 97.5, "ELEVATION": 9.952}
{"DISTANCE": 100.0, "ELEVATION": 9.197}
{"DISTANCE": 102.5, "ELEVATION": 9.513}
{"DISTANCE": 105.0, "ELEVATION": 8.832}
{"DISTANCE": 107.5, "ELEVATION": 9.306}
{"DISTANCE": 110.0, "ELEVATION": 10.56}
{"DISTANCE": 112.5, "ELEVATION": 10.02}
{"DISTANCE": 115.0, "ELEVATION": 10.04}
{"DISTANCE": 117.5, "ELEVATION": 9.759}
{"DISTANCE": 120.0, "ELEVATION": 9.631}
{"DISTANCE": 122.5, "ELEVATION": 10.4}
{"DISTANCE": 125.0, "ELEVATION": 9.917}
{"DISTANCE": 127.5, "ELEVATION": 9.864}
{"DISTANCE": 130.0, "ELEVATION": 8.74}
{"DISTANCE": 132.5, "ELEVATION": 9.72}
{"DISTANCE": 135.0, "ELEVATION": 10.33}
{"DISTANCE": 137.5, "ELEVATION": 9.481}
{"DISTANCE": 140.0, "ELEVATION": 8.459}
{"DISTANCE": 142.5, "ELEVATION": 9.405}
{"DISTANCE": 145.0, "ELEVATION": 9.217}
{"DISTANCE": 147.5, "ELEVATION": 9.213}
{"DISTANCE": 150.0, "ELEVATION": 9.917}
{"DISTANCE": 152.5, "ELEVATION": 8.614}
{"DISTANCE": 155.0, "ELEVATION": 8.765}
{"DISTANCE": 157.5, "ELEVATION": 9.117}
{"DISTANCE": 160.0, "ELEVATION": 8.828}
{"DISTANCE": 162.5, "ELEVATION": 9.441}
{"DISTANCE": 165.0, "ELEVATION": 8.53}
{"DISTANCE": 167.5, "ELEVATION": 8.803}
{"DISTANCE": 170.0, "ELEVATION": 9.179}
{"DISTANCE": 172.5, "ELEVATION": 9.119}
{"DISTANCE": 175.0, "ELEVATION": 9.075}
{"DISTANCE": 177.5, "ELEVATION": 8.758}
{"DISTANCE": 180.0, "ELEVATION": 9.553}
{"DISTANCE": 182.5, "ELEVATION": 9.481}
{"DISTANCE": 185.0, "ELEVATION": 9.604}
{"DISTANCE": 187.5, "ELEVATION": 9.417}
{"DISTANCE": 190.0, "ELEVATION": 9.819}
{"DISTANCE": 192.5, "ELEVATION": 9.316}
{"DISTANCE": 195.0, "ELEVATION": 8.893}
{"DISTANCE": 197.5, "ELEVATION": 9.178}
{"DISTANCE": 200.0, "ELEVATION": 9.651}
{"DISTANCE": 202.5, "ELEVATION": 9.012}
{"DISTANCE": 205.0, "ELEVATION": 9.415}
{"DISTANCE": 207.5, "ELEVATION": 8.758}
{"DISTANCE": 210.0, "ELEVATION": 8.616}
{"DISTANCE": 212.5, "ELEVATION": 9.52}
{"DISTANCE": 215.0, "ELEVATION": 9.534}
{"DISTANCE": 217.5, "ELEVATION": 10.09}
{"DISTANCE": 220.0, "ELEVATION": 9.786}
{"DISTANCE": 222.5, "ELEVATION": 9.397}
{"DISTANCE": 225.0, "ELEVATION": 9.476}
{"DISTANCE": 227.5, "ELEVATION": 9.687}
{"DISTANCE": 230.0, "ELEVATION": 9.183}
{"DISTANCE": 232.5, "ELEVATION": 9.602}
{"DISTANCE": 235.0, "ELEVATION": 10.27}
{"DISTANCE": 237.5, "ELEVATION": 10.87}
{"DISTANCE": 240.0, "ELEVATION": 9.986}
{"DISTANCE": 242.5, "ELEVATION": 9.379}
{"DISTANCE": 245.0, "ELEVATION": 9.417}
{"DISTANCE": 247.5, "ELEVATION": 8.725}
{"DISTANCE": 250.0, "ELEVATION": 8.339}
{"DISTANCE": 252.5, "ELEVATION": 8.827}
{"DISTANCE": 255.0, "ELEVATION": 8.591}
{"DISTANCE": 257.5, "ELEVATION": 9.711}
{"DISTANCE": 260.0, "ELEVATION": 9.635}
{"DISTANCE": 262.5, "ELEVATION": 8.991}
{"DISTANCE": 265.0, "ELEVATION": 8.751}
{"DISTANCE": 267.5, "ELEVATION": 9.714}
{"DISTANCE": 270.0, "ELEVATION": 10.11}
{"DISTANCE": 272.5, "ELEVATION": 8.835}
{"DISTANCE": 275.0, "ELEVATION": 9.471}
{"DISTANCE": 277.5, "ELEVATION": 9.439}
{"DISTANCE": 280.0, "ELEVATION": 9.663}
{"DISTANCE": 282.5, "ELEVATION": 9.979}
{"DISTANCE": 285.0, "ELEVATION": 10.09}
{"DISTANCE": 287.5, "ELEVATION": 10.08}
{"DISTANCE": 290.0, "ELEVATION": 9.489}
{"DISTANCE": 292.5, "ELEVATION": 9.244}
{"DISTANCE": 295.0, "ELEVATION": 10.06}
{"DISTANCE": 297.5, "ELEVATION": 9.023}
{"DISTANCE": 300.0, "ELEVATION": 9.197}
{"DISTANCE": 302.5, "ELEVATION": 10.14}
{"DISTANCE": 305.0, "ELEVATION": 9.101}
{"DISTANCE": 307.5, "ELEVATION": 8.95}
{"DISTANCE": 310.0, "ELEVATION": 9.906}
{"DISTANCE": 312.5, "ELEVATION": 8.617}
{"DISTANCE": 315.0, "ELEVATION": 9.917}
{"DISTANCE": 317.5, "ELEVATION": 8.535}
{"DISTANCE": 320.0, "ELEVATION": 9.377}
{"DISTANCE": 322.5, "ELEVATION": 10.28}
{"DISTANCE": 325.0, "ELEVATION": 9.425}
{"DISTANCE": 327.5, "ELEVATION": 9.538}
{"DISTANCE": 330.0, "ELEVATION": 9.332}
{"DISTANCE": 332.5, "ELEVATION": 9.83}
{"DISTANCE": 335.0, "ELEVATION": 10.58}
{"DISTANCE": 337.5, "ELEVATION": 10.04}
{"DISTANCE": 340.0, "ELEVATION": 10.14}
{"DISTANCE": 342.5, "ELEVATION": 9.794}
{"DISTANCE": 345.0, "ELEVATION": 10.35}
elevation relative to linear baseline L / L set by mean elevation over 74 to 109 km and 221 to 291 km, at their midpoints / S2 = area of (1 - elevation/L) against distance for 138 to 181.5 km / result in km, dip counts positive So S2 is 2.6 km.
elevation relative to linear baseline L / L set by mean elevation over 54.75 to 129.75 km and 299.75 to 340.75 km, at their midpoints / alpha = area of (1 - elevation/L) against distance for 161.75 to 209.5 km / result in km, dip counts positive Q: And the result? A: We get 3.0 km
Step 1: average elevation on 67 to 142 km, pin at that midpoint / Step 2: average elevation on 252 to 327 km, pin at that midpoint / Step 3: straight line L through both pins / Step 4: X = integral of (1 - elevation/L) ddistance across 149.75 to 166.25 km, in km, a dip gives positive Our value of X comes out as 1.2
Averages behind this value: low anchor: 9.8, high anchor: 9.45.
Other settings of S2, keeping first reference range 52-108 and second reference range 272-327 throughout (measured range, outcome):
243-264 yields 1.3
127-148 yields 1.2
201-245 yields 0.6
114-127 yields 0.0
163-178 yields 1.4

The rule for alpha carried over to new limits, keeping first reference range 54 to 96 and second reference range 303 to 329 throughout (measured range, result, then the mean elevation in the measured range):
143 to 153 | 0.7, 9.3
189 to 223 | 1.4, 9.35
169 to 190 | 1.2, 9.31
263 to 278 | 0.3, 9.36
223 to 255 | 0.7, 9.44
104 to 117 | 0.4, 9.77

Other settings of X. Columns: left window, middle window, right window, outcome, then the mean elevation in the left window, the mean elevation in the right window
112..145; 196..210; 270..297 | 0.7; 9.65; 9.64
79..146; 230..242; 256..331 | -0.6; 9.71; 9.48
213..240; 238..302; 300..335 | 1.5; 9.79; 9.49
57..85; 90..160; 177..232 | 2.5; 10.2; 9.38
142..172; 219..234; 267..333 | -0.4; 9.08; 9.53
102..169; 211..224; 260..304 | -0.2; 9.42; 9.55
